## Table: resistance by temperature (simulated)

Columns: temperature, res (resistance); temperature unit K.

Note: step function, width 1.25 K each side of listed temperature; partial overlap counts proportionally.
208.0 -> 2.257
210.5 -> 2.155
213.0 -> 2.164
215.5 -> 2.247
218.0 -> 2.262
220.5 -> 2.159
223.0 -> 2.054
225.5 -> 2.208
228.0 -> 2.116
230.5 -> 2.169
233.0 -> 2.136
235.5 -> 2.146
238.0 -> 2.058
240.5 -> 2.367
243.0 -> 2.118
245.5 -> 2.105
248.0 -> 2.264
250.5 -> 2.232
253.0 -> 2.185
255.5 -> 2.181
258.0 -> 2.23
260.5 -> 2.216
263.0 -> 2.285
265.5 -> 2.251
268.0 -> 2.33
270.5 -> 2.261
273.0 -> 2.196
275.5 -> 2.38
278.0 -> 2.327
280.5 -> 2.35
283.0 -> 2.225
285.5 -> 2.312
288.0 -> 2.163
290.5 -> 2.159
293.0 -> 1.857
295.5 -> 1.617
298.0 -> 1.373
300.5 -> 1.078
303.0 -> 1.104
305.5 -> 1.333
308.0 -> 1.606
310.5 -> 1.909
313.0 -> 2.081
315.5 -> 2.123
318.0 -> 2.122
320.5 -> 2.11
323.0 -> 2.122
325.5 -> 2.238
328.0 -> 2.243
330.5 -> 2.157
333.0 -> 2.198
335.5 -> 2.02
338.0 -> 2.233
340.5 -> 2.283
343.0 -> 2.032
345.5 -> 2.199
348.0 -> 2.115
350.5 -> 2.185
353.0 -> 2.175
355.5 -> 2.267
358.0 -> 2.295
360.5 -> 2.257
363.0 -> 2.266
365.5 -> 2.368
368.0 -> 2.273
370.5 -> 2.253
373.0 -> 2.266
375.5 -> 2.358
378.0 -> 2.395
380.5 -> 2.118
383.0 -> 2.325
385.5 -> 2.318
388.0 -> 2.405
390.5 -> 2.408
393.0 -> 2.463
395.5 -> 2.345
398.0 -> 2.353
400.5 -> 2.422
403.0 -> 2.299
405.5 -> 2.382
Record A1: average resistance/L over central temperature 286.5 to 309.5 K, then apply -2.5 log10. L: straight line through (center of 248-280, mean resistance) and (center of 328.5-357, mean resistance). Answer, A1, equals 0.36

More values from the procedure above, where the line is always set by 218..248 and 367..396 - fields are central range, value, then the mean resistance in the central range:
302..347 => 0.13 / 2.01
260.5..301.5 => 0.06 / 2.08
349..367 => 0.02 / 2.26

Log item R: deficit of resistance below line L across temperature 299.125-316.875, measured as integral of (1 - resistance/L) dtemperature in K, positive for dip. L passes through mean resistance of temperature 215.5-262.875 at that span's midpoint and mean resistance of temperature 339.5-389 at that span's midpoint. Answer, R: 4.9 K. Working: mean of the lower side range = 2.18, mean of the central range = 1.61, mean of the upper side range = 2.26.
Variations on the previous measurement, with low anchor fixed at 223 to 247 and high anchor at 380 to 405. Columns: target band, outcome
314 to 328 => 0.69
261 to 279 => -0.72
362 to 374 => 0.19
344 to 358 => 0.65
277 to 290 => -0.31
